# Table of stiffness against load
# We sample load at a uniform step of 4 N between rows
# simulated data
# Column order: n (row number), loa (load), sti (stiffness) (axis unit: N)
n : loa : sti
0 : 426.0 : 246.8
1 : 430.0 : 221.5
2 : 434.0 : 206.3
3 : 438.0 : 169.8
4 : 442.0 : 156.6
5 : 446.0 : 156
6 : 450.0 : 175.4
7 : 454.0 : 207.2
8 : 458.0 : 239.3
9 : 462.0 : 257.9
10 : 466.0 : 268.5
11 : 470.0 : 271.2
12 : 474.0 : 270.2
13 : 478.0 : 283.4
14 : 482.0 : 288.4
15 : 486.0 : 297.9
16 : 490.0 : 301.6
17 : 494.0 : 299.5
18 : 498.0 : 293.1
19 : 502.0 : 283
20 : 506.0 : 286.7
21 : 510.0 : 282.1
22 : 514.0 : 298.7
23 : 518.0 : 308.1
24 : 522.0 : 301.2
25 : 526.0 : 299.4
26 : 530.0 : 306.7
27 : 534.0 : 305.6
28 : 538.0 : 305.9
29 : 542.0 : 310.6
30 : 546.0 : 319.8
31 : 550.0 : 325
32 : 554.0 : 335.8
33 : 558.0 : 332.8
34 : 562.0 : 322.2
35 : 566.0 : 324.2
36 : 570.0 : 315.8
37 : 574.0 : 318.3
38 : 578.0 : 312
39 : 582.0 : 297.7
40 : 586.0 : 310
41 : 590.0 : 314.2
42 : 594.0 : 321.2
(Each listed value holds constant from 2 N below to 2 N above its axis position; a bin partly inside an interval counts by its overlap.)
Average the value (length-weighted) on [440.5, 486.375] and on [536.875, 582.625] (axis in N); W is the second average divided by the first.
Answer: 1.34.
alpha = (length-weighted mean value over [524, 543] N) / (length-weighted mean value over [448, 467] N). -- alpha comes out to 1.3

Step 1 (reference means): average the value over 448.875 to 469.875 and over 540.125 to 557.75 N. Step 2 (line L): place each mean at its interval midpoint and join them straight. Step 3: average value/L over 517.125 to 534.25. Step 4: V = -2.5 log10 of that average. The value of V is -0.01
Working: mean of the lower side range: 236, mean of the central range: 304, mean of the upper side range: 324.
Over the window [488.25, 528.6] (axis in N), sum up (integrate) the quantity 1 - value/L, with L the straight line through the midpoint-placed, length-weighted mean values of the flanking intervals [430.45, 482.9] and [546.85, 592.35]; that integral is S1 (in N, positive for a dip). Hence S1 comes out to -4.13 N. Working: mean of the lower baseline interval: 225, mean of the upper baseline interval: 319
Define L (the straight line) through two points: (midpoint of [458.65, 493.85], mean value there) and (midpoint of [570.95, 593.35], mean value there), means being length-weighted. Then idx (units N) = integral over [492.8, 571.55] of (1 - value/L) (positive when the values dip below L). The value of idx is -3.0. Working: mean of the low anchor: 279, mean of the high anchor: 311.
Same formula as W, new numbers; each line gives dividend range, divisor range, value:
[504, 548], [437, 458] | 1.68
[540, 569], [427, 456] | 1.73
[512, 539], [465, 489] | 1.08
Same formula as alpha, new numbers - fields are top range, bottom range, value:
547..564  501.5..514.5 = 1.14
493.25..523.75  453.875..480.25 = 1.13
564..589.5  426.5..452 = 1.69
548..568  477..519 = 1.12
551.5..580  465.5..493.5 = 1.13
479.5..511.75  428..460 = 1.52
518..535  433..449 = 1.78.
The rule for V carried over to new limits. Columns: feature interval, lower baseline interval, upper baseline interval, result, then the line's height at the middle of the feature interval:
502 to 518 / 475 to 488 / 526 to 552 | 0.03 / 300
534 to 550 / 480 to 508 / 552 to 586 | -0.01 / 310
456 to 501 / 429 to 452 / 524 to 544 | -0.21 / 231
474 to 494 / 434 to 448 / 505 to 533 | -0.21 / 239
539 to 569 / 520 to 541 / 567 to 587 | -0.05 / 308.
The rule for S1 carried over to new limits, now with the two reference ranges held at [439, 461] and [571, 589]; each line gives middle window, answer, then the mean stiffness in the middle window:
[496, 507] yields -2.3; 288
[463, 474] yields -3.3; 269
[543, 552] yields -1.3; 321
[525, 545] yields -2.9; 307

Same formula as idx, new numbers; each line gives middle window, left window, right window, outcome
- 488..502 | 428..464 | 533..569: -2.2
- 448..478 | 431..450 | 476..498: -1.3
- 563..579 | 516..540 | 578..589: -0.6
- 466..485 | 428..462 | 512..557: -3.5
